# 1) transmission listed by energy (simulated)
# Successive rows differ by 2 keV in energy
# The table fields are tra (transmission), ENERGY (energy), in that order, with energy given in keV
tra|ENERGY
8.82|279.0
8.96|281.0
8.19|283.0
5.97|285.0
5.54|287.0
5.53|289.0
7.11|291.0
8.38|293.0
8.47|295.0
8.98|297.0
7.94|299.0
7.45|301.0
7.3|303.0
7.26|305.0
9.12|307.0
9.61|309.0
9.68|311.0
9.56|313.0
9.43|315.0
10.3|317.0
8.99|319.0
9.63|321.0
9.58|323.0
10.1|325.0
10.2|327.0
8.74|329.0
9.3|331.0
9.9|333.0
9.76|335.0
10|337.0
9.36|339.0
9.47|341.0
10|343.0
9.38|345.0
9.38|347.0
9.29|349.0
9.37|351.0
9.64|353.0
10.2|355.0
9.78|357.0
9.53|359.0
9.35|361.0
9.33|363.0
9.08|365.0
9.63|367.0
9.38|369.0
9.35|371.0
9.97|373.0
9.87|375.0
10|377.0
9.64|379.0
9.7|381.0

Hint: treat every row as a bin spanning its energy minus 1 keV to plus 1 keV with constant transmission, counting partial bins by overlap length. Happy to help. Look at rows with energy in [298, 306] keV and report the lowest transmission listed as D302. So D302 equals 7.26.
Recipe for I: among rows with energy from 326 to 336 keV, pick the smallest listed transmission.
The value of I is 8.74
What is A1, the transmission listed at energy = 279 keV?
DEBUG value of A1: 8.82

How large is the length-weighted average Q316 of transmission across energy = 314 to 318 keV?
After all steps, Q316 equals 9.87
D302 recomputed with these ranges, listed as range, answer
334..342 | 9.36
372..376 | 9.87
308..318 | 9.43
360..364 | 9.33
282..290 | 5.53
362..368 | 9.08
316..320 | 8.99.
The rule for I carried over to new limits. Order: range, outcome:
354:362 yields 9.35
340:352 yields 9.29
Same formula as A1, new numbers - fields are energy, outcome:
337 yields 10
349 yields 9.29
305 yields 7.26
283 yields 8.19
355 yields 10.2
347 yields 9.38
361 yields 9.35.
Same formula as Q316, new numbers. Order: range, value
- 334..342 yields 9.65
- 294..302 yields 8.21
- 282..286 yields 7.08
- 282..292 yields 6.47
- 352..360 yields 9.79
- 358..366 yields 9.32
